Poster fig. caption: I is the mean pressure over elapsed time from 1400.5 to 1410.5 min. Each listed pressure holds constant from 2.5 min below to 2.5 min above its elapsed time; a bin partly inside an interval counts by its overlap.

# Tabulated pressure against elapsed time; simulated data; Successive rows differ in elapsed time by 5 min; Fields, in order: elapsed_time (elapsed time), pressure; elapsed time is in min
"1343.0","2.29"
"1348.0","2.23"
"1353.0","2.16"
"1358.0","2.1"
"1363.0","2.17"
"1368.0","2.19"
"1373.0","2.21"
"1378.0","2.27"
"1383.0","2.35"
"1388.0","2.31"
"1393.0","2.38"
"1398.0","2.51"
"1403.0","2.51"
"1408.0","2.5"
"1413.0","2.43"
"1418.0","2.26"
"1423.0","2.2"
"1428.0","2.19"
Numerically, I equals 2.5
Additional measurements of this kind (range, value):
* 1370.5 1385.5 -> 2.28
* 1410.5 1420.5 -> 2.34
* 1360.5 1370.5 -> 2.18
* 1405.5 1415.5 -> 2.46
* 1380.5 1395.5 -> 2.35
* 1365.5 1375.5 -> 2.2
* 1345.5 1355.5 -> 2.2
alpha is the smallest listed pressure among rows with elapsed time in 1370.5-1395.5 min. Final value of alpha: 2.21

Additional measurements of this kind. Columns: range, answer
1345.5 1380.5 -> 2.1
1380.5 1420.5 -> 2.26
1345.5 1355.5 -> 2.16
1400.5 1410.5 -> 2.5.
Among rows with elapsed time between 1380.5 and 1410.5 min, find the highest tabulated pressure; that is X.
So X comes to 2.51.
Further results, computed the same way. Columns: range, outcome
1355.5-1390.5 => 2.35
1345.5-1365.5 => 2.23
